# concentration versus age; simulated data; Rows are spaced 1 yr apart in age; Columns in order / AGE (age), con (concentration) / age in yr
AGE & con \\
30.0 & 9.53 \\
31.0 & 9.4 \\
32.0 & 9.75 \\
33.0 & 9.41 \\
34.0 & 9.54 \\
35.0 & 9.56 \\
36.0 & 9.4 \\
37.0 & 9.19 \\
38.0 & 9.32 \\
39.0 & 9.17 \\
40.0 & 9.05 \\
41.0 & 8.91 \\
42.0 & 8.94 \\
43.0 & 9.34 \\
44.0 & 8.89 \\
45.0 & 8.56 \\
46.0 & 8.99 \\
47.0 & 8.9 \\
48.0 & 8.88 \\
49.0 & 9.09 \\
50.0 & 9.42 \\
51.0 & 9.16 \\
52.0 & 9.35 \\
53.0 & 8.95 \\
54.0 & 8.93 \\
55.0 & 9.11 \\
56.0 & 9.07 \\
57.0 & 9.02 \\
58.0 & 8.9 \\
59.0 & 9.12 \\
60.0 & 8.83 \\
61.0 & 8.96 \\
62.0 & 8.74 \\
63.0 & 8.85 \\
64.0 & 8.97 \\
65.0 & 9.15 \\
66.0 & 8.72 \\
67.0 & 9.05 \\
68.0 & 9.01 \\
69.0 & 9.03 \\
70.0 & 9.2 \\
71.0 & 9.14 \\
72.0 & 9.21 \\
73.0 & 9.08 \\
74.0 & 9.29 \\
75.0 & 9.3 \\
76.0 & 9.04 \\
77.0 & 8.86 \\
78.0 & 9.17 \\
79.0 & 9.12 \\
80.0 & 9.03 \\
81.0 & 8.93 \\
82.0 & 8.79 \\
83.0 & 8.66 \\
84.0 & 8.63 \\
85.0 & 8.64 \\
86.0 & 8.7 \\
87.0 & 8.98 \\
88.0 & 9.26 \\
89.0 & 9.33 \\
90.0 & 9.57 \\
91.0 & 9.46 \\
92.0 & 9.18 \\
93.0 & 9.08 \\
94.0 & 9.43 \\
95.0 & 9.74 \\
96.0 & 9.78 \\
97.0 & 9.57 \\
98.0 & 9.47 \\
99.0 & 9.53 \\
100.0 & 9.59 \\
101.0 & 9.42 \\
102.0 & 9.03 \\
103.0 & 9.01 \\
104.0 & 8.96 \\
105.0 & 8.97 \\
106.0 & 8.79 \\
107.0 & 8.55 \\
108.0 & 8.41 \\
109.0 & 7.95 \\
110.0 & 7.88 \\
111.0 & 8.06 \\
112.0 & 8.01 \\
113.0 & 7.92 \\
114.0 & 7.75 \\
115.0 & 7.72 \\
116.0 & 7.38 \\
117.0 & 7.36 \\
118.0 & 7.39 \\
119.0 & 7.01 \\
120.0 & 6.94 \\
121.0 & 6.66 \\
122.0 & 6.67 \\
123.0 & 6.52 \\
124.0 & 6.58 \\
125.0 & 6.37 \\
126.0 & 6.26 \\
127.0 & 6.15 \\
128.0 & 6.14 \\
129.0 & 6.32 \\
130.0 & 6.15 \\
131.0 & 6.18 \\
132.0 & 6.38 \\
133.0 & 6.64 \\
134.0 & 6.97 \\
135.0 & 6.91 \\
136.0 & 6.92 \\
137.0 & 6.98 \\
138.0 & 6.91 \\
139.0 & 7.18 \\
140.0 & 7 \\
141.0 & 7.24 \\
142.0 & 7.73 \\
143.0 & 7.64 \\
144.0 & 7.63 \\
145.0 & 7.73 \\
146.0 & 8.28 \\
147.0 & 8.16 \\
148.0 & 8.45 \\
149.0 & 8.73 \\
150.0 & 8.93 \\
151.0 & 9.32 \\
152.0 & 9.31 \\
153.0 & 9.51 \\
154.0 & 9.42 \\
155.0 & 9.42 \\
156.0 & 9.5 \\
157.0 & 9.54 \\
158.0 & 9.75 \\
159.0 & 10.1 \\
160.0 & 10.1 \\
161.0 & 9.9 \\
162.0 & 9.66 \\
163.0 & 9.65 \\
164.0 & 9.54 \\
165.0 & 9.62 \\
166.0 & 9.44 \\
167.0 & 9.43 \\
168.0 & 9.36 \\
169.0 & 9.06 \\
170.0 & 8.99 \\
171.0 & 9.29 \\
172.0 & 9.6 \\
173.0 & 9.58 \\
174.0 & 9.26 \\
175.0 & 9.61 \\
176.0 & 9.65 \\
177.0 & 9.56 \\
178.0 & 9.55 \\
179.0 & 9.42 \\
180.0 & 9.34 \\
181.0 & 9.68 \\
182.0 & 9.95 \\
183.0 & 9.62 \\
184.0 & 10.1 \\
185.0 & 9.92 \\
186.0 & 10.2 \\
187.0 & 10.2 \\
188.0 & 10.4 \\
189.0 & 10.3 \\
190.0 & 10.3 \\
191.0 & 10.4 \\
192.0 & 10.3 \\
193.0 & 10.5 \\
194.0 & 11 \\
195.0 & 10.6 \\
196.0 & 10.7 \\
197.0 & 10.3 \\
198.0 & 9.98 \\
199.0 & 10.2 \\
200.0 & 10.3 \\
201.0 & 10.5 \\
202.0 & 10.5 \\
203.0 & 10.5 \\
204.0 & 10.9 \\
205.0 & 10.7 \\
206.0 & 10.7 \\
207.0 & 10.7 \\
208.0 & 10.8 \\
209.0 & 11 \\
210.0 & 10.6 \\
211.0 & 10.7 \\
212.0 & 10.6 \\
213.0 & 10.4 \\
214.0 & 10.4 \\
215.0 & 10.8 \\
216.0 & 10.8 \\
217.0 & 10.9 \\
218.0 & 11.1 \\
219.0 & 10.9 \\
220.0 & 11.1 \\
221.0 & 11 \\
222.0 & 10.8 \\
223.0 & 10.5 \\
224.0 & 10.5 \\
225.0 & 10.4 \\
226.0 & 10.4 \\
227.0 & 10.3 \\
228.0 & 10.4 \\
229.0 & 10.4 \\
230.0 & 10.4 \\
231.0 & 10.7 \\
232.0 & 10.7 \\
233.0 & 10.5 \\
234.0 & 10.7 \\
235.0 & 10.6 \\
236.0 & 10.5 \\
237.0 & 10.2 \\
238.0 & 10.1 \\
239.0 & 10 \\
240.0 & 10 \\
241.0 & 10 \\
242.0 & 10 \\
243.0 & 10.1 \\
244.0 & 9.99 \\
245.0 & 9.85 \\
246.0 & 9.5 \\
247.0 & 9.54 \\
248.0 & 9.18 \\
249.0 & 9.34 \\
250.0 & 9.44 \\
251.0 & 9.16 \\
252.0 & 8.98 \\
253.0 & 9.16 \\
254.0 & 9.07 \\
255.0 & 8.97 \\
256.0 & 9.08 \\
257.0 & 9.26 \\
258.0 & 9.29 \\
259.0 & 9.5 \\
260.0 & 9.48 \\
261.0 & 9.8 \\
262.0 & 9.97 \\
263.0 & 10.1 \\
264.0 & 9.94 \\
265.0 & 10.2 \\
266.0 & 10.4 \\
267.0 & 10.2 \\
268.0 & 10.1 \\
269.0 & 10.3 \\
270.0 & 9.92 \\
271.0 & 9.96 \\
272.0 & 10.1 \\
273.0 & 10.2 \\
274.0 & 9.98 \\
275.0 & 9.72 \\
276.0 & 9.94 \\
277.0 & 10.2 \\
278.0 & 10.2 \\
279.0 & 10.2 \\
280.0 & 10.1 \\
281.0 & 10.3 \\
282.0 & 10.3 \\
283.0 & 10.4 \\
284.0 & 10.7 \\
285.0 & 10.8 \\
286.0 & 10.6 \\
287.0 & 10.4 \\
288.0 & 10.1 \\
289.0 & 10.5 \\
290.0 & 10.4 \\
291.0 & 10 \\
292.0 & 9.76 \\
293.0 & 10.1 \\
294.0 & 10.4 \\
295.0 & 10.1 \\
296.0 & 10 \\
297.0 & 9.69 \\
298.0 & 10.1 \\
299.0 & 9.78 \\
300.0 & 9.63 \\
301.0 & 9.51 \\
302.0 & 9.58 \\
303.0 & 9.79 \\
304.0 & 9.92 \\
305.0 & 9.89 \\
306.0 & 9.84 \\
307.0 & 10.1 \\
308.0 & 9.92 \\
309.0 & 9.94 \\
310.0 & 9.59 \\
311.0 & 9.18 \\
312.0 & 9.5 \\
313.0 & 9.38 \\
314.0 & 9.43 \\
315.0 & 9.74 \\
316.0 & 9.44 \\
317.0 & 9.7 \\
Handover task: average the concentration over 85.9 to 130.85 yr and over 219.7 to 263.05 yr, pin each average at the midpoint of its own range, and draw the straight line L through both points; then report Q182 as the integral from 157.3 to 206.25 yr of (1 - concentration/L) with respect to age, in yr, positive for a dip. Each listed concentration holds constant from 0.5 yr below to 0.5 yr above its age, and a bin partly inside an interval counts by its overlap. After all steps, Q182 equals -4.3 yr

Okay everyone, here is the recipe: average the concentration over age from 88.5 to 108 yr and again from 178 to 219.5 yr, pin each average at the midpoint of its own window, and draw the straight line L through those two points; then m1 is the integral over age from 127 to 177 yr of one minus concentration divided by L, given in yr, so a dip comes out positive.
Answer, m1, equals 7.29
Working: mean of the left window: 9.26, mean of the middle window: 8.45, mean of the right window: 10.4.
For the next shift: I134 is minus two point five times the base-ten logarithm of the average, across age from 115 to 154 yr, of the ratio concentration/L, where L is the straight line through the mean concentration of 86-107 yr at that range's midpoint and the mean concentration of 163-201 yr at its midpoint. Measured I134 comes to 0.29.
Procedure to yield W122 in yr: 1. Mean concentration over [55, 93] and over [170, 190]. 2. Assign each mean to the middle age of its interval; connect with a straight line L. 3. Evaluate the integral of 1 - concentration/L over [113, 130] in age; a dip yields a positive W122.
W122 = 4.6 yr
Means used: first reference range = 9.03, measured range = 6.84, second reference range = 9.74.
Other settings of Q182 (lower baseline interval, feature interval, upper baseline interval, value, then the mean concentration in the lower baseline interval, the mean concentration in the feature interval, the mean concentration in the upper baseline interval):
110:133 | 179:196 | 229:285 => -3.58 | 6.92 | 10.2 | 9.95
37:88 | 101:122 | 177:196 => 3.21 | 9.01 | 7.99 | 10.1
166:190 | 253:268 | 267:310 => 0.47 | 9.66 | 9.66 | 10.1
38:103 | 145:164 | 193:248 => 1.13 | 9.1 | 9.28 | 10.5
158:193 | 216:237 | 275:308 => -1.55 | 9.75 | 10.6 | 10.1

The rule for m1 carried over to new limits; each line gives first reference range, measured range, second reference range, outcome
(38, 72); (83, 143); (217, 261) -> 9.0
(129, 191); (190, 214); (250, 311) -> -3.4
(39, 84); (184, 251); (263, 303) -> -4.1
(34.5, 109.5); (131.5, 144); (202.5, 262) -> 3.2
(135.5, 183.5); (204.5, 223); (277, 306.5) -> -2.6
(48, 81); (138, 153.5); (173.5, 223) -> 2.7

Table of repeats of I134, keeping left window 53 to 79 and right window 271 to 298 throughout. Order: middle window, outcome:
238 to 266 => 0.05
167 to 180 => 0.02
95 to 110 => 0.02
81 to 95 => 0.01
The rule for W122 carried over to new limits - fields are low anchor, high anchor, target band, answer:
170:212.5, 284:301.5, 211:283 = 0.3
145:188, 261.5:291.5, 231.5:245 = -0.4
